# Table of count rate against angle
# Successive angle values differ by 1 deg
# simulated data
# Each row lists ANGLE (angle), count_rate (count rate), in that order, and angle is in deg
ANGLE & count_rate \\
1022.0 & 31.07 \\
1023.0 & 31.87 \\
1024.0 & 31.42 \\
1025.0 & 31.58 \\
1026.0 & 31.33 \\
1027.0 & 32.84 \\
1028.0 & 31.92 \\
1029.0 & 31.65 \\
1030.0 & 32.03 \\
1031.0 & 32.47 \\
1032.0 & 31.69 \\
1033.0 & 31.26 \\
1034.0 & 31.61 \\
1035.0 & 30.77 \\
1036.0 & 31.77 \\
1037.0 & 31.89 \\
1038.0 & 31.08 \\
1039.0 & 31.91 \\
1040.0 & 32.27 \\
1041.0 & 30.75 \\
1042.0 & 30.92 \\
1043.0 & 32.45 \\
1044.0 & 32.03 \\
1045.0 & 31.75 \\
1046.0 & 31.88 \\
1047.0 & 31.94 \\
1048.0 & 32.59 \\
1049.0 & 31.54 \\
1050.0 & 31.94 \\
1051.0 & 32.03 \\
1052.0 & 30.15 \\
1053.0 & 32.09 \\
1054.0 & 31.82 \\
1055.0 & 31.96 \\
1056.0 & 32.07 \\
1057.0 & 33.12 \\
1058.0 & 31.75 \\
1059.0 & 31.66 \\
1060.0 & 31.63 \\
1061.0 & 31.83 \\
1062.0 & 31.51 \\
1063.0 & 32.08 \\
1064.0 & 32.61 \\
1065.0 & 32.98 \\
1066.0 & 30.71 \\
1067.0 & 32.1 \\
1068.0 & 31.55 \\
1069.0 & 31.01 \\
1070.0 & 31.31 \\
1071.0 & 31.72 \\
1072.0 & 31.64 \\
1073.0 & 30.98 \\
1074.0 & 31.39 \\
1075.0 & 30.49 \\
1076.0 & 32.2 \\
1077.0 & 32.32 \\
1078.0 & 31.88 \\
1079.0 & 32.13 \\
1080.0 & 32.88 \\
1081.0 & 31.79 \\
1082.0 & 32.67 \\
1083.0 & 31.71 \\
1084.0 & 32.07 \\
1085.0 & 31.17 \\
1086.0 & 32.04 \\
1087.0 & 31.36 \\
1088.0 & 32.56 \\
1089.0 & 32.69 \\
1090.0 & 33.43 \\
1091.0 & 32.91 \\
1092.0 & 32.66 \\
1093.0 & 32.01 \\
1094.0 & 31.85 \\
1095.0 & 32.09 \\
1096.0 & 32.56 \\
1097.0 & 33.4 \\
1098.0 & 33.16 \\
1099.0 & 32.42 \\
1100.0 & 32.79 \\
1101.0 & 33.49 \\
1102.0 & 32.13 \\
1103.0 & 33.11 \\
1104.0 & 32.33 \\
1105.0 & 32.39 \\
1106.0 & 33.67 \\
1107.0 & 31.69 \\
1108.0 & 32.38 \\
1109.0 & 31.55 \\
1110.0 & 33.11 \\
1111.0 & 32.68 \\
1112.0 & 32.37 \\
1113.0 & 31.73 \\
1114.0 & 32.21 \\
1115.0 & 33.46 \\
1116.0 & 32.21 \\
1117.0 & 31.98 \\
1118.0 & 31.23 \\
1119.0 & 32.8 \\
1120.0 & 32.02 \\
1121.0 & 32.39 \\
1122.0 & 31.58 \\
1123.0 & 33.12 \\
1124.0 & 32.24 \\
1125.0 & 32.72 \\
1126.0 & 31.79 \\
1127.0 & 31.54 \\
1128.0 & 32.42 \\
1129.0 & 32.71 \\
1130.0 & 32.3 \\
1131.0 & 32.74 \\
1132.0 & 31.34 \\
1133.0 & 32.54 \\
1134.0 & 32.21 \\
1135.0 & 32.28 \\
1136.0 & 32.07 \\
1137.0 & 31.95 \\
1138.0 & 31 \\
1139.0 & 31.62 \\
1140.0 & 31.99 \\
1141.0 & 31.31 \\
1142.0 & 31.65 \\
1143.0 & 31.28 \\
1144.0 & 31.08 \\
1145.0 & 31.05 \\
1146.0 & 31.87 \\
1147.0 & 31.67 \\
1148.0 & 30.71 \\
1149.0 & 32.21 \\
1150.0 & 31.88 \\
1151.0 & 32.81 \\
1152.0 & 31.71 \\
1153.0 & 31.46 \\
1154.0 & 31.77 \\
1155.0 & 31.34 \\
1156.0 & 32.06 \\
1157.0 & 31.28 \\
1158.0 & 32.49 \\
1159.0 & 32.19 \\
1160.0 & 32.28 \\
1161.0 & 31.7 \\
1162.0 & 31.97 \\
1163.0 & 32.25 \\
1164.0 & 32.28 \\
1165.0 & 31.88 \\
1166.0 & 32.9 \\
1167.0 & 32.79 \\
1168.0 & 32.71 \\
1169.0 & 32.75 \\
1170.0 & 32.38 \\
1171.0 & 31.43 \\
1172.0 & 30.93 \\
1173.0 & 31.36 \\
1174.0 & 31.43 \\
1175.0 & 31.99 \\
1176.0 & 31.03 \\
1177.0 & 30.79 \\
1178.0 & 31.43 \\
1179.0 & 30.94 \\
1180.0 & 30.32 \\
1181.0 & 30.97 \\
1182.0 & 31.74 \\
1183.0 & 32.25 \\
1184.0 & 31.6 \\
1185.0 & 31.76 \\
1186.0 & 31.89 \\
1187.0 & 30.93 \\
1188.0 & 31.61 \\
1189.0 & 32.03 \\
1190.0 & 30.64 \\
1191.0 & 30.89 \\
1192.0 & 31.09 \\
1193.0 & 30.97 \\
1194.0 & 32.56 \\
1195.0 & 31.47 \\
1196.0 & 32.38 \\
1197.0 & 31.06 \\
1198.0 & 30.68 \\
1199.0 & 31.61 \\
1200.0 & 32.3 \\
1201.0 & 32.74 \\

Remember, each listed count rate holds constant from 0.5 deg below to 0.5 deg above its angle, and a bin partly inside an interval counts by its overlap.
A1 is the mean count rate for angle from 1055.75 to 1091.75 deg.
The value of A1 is 31.9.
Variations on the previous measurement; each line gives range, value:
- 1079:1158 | 32.2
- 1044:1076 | 31.7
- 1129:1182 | 31.8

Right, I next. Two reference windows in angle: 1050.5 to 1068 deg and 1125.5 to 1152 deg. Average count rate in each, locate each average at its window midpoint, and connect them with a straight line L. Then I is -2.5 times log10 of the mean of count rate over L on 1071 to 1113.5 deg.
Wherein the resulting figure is -0.01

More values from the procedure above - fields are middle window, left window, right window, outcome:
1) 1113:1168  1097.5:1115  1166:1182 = 0.00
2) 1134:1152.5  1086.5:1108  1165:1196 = 0.01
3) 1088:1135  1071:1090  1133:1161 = -0.02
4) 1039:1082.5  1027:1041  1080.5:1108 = 0.01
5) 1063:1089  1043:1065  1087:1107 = 0.02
